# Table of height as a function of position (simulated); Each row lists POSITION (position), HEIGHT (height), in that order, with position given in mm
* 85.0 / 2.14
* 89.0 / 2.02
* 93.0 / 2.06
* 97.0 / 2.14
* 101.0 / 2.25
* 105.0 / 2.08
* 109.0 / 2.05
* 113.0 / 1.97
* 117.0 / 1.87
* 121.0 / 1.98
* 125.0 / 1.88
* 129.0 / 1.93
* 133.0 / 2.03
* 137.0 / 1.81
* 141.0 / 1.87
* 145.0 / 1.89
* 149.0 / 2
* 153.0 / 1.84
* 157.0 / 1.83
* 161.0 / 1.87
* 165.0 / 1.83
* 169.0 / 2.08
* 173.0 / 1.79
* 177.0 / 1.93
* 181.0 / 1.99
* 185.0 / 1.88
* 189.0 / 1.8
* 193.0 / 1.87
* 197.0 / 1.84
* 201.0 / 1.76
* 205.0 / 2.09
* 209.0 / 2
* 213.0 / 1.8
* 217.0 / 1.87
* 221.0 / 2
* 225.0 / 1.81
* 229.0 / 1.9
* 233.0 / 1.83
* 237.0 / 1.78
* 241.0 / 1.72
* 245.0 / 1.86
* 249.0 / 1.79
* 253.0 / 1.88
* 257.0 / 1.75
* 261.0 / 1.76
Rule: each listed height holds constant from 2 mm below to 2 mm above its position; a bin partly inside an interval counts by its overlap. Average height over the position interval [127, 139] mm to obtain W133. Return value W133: 1.92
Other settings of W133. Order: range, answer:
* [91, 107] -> 2.13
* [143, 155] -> 1.91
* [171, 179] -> 1.86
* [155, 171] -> 1.9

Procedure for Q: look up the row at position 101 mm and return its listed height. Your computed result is 2.25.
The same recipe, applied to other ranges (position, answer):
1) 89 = 2.02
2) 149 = 2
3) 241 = 1.72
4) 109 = 2.05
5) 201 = 1.76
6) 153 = 1.84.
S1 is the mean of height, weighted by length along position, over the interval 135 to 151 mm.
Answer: 1.89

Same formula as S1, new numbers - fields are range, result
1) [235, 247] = 1.79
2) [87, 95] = 2.04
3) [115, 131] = 1.92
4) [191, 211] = 1.91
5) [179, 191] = 1.89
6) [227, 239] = 1.84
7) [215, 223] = 1.94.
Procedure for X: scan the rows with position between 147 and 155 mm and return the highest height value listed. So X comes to 2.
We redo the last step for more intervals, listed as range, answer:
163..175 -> 2.08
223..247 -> 1.9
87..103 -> 2.25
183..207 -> 2.09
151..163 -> 1.87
